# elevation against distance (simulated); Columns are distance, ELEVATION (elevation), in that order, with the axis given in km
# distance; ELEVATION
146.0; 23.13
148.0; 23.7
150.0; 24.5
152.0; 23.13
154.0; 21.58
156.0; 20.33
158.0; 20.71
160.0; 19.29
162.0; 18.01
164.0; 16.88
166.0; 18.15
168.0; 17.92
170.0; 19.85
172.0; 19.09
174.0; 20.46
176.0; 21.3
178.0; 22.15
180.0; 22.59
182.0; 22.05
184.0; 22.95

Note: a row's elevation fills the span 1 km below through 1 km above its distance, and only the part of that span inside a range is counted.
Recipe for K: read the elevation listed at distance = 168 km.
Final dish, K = 17.92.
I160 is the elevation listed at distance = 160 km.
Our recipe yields 19.29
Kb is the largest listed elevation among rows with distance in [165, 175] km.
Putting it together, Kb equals 20.46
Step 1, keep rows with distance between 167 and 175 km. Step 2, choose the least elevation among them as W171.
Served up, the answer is 17.92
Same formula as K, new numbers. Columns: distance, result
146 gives 23.13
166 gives 18.15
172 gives 19.09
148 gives 23.7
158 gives 20.71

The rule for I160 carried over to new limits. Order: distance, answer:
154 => 21.58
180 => 22.59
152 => 23.13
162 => 18.01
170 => 19.85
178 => 22.15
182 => 22.05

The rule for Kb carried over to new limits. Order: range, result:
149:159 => 24.5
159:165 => 19.29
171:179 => 22.15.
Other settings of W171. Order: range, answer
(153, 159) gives 20.33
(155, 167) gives 16.88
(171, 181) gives 19.09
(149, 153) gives 23.13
